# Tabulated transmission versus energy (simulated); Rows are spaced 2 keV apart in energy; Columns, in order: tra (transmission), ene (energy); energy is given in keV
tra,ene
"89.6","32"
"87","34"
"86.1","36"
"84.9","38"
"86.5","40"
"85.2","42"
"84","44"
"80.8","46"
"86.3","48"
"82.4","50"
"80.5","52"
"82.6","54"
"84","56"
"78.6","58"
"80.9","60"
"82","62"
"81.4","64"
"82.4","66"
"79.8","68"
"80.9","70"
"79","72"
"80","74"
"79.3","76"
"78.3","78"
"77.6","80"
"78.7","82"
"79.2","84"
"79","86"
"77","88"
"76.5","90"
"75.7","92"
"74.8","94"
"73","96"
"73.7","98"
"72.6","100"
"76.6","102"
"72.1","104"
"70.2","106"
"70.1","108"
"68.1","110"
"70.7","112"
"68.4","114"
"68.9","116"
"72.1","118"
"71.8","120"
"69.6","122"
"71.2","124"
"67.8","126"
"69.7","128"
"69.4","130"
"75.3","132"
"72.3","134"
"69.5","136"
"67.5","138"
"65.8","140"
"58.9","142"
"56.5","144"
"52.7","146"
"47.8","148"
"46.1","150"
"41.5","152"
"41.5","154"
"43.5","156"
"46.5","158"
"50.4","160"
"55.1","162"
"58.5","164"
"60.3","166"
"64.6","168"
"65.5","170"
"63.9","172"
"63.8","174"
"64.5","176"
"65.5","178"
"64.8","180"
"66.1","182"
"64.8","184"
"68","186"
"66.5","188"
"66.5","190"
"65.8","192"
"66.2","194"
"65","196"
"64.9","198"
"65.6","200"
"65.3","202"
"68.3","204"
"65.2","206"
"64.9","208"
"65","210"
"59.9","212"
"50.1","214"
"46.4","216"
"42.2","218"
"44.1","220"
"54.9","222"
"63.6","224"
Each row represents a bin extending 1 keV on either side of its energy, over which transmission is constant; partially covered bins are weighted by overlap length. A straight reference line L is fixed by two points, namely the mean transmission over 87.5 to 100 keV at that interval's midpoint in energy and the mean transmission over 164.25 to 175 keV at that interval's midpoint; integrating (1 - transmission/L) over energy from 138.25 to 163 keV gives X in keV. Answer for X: 5.7 keV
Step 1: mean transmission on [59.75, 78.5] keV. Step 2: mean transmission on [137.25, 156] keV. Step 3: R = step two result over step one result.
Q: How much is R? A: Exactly 0.65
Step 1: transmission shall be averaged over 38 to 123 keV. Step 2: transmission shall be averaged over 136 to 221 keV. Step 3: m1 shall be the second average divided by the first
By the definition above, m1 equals 0.76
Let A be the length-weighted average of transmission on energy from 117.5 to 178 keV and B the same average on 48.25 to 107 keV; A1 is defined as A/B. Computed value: 0.78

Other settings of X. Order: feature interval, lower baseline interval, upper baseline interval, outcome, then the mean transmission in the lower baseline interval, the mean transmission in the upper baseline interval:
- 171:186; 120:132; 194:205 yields 0.47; 70.2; 65.9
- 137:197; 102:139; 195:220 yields 4.89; 70.4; 59.6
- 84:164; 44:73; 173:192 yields 8.72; 81.6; 65.6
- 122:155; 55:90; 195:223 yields 4.11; 79.8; 58.7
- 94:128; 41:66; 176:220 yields 1.50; 82.4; 62.3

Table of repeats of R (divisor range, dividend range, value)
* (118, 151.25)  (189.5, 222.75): 0.93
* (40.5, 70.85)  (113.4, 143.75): 0.84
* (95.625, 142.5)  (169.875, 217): 0.91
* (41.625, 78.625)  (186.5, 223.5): 0.74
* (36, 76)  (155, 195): 0.75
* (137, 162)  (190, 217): 1.21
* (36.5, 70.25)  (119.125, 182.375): 0.74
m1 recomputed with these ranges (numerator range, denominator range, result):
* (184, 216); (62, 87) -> 0.80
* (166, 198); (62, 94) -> 0.83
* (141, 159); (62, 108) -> 0.63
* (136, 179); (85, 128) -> 0.78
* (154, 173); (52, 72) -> 0.69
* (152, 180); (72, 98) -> 0.74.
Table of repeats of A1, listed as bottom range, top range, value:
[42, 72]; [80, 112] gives 0.91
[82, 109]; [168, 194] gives 0.88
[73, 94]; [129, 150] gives 0.80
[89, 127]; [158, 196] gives 0.88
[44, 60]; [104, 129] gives 0.85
